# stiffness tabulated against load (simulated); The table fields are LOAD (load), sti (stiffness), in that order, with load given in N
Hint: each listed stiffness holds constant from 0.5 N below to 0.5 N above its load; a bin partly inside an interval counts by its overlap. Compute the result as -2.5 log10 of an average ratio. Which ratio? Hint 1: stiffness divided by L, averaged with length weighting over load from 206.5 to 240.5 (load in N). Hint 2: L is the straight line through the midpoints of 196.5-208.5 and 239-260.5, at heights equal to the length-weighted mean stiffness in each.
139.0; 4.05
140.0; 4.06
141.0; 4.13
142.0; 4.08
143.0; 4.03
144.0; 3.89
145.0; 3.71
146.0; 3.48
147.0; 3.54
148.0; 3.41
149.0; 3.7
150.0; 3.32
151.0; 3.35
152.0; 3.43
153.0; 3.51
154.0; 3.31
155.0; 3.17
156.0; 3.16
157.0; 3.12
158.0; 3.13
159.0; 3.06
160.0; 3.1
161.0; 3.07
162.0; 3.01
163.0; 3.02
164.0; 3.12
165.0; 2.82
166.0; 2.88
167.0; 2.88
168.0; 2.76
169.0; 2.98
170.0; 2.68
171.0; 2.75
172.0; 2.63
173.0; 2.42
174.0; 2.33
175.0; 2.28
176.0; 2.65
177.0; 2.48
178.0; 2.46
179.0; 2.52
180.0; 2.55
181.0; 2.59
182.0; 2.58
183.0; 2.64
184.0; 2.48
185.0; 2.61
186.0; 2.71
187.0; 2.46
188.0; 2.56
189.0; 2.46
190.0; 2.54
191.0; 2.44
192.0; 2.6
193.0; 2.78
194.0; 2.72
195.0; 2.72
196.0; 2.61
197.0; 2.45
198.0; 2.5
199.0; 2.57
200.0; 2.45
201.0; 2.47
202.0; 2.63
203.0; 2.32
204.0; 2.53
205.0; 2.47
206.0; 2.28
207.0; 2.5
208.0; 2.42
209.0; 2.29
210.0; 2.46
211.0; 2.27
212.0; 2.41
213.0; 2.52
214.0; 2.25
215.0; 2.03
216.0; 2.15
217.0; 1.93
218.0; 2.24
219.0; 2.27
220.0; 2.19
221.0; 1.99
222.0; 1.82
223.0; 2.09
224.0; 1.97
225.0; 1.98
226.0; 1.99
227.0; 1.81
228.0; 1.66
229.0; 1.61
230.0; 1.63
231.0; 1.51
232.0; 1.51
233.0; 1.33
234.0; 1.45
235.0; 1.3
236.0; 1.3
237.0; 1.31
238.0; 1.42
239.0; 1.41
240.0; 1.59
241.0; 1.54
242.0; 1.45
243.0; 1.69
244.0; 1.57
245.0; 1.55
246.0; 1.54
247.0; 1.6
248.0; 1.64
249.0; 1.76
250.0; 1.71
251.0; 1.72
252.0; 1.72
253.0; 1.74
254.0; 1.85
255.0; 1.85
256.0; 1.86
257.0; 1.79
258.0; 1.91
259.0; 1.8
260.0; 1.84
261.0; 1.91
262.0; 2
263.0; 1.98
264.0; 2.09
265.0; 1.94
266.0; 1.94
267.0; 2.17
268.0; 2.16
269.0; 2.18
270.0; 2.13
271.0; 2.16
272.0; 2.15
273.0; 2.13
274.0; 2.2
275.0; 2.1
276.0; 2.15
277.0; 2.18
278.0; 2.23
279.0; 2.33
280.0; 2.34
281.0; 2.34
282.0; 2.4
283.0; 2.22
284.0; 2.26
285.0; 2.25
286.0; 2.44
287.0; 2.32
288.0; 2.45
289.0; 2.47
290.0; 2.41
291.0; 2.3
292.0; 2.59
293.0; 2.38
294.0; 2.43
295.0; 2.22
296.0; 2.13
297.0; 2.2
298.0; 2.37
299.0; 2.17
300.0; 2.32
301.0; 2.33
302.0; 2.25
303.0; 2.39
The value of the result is 0.13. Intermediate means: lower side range 2.47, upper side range 1.69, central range 1.9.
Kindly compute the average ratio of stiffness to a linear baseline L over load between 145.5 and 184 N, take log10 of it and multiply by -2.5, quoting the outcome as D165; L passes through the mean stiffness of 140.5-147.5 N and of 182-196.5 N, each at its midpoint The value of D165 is 0.12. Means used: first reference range 3.84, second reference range 2.59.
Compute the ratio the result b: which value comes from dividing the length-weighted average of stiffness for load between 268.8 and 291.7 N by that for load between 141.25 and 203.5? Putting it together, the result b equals 0.8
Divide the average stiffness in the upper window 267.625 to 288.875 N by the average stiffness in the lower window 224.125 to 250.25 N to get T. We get 1.43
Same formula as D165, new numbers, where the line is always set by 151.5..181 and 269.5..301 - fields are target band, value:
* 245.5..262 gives 0.35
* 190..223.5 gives 0.13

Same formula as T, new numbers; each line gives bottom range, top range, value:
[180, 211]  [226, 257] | 0.63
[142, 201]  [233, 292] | 0.67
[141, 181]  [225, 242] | 0.50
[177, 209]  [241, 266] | 0.70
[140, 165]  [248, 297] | 0.62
